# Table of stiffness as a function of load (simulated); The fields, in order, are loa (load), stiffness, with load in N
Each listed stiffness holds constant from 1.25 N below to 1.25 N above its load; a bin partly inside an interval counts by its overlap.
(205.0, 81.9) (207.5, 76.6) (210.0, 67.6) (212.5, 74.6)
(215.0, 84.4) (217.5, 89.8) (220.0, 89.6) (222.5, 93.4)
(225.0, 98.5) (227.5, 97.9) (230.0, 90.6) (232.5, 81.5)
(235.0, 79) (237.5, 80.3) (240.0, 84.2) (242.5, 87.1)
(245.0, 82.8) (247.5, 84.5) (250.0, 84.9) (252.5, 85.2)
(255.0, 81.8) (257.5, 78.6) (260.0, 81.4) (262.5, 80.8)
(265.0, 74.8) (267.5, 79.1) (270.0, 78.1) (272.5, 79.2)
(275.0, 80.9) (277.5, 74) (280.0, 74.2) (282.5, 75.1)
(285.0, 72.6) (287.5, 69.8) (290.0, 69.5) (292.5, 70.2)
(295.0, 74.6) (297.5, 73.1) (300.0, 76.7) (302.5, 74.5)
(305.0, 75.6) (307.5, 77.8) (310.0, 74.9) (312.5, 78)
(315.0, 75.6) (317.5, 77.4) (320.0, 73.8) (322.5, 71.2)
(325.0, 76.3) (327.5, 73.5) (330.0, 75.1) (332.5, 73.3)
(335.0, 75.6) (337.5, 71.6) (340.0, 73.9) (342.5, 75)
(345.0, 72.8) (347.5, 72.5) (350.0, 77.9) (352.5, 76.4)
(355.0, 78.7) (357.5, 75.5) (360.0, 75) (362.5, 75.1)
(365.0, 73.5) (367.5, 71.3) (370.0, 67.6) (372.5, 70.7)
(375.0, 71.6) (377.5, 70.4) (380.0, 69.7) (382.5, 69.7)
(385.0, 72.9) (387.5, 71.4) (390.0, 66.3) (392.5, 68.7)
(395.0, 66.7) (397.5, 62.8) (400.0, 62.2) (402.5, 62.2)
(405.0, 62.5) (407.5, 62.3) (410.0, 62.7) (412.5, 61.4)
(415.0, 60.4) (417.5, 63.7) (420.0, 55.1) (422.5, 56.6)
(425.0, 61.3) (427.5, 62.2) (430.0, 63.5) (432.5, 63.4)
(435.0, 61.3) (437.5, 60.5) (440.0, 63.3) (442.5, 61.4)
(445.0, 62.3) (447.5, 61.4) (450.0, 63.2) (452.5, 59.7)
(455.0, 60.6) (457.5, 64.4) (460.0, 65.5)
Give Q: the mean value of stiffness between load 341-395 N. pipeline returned 72.4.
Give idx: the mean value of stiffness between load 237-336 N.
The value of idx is 77.1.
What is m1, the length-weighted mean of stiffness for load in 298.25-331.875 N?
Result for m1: 75.3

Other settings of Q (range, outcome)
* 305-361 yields 75.1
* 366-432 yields 65.2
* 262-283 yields 77.3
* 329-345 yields 74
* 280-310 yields 73.7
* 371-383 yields 70.4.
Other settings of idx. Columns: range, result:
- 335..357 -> 74.9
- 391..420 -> 62.9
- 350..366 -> 75.9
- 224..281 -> 82.5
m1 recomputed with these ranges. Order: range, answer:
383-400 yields 67.8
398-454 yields 61.5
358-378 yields 72.1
